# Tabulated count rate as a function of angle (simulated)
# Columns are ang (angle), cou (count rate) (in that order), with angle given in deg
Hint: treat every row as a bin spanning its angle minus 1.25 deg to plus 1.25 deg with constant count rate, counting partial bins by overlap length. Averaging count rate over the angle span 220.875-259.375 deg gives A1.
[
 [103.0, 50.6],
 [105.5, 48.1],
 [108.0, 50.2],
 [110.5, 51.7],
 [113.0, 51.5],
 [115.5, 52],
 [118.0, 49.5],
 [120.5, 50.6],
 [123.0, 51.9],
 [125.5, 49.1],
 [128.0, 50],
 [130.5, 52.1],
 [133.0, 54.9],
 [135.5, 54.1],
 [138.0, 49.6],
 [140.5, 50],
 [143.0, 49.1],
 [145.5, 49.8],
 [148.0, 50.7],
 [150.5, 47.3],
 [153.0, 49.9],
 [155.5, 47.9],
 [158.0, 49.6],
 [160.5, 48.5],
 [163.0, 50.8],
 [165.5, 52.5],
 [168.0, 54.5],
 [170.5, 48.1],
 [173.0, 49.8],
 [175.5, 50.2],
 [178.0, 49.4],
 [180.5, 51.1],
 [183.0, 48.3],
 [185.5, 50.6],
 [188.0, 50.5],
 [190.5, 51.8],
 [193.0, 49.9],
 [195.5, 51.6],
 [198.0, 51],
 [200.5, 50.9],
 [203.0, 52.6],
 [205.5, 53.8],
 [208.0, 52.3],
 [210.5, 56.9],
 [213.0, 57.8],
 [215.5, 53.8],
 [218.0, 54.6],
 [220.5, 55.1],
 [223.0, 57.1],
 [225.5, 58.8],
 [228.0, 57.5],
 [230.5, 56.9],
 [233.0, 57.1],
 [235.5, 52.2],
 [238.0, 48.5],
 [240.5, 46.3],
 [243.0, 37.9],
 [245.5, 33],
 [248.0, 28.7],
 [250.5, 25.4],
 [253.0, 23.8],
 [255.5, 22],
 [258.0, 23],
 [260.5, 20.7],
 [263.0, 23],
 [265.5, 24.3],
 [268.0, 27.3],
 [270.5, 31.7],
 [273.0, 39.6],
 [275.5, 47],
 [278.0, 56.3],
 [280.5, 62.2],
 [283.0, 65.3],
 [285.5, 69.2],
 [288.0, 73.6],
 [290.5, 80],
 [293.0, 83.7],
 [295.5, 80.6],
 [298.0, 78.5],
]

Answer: 42.1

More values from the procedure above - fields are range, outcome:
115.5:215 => 51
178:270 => 44.8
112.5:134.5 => 51.3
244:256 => 27.1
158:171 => 50.9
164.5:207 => 51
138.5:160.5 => 49.3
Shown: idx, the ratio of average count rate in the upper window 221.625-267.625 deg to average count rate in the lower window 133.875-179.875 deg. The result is 0.77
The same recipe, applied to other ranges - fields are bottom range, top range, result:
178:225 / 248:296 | 0.86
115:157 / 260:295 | 1.02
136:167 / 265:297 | 1.16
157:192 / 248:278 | 0.58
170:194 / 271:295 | 1.27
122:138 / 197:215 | 1.04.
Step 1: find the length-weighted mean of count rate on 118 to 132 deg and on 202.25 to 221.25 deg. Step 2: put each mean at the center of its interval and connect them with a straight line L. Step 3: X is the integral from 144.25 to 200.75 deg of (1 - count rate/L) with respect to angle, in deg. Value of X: 2.9 deg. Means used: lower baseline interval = 50.7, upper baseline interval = 54.7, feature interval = 50.2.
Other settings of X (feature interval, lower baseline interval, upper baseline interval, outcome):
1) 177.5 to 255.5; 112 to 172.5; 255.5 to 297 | 2.2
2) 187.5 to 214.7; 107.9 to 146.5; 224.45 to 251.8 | -3.1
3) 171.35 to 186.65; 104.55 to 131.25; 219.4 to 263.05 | -1.4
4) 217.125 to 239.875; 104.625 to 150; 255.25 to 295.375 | -2.7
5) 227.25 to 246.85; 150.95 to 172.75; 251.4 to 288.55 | -2.4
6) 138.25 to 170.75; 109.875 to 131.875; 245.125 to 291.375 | -0.9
